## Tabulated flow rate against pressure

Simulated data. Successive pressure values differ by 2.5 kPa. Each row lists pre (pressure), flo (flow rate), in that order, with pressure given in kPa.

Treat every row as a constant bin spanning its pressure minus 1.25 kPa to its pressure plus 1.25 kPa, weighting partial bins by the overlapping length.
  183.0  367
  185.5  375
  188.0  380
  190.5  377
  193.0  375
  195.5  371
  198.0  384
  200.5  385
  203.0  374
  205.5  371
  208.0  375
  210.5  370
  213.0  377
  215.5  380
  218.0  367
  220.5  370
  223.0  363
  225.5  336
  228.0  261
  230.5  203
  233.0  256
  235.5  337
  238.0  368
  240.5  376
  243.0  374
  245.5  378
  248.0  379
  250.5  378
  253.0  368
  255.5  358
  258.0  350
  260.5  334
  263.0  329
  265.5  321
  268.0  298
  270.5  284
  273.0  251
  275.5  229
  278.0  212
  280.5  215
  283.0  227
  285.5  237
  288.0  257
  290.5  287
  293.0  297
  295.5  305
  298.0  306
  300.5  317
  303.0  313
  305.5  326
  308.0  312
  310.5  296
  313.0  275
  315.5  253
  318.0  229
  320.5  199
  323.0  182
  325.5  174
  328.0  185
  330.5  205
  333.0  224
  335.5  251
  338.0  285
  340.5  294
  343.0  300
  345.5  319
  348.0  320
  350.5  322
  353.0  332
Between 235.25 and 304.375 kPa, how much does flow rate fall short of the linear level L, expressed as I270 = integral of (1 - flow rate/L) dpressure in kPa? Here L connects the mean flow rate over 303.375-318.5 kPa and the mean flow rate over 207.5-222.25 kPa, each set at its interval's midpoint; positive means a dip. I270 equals 3.1 kPa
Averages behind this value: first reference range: 373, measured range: 310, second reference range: 286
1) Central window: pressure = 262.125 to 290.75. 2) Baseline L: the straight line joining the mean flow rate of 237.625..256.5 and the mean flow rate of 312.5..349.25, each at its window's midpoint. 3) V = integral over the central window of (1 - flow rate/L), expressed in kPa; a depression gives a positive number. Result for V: 6.0 kPa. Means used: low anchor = 373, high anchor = 246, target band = 261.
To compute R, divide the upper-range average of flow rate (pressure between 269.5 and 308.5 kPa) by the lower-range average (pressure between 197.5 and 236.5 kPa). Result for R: 0.8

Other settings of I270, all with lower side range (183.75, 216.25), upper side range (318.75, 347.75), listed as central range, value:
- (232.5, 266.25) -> -2.82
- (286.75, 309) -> -2.09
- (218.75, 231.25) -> 1.36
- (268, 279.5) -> 2.00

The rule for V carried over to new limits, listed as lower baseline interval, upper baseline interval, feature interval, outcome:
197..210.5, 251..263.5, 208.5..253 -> 2.1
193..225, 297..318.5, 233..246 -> -0.3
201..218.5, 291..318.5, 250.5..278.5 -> 1.8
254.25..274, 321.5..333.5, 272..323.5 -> -3.6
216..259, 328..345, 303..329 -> 2.7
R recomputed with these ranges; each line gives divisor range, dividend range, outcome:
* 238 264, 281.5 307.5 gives 0.79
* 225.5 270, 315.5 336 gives 0.62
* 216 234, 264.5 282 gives 0.83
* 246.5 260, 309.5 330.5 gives 0.61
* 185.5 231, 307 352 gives 0.71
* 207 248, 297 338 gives 0.74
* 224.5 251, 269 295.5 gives 0.77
